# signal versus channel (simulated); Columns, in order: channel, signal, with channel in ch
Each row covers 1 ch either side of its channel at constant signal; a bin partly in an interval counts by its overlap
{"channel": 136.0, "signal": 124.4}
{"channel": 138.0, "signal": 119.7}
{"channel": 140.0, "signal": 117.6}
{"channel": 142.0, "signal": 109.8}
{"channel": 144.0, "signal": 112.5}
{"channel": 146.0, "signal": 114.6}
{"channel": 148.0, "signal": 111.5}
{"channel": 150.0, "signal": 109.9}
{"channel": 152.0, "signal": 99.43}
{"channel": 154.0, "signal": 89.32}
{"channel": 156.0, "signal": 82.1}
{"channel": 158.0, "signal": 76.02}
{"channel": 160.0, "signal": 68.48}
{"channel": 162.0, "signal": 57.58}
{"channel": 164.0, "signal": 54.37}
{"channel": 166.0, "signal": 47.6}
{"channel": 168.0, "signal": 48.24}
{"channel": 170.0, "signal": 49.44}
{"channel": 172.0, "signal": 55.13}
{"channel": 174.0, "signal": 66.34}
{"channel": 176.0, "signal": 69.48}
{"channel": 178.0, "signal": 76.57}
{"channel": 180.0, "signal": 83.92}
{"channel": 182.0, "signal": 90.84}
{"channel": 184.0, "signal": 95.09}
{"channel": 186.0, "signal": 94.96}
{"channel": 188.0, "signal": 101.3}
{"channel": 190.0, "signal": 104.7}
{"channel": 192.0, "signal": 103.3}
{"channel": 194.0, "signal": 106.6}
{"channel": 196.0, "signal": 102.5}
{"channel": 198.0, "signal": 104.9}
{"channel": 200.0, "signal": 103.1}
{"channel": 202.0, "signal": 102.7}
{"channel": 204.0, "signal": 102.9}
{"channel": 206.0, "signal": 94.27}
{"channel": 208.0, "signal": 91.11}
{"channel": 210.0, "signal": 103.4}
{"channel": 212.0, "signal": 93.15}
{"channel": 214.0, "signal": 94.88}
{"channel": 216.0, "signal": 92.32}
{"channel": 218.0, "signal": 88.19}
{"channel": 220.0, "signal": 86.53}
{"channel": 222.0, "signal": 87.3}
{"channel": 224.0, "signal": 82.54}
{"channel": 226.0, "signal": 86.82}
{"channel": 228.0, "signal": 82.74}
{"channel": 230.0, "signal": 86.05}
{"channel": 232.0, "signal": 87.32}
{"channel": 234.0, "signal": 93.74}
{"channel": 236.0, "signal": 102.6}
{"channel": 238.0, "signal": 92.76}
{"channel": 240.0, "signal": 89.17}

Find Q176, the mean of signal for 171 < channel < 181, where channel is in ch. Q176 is 70.3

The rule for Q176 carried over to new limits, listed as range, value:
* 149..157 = 95.2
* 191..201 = 104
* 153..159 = 82.5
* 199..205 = 103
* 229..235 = 89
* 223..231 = 84.5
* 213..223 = 89.8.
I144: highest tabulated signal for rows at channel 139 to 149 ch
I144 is 117.6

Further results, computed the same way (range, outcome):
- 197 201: 104.9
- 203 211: 103.4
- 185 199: 106.6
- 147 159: 111.5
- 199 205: 103.1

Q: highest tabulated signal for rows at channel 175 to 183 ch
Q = 90.84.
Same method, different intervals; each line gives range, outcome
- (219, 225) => 87.3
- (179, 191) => 104.7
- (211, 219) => 94.88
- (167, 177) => 69.48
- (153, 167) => 89.32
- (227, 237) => 102.6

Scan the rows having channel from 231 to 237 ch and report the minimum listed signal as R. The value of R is 87.32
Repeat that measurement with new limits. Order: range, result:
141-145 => 109.8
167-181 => 48.24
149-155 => 89.32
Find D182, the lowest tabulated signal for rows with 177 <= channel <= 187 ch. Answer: 76.57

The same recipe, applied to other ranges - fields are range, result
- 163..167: 47.6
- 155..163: 57.58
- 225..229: 82.74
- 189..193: 103.3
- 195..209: 91.11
